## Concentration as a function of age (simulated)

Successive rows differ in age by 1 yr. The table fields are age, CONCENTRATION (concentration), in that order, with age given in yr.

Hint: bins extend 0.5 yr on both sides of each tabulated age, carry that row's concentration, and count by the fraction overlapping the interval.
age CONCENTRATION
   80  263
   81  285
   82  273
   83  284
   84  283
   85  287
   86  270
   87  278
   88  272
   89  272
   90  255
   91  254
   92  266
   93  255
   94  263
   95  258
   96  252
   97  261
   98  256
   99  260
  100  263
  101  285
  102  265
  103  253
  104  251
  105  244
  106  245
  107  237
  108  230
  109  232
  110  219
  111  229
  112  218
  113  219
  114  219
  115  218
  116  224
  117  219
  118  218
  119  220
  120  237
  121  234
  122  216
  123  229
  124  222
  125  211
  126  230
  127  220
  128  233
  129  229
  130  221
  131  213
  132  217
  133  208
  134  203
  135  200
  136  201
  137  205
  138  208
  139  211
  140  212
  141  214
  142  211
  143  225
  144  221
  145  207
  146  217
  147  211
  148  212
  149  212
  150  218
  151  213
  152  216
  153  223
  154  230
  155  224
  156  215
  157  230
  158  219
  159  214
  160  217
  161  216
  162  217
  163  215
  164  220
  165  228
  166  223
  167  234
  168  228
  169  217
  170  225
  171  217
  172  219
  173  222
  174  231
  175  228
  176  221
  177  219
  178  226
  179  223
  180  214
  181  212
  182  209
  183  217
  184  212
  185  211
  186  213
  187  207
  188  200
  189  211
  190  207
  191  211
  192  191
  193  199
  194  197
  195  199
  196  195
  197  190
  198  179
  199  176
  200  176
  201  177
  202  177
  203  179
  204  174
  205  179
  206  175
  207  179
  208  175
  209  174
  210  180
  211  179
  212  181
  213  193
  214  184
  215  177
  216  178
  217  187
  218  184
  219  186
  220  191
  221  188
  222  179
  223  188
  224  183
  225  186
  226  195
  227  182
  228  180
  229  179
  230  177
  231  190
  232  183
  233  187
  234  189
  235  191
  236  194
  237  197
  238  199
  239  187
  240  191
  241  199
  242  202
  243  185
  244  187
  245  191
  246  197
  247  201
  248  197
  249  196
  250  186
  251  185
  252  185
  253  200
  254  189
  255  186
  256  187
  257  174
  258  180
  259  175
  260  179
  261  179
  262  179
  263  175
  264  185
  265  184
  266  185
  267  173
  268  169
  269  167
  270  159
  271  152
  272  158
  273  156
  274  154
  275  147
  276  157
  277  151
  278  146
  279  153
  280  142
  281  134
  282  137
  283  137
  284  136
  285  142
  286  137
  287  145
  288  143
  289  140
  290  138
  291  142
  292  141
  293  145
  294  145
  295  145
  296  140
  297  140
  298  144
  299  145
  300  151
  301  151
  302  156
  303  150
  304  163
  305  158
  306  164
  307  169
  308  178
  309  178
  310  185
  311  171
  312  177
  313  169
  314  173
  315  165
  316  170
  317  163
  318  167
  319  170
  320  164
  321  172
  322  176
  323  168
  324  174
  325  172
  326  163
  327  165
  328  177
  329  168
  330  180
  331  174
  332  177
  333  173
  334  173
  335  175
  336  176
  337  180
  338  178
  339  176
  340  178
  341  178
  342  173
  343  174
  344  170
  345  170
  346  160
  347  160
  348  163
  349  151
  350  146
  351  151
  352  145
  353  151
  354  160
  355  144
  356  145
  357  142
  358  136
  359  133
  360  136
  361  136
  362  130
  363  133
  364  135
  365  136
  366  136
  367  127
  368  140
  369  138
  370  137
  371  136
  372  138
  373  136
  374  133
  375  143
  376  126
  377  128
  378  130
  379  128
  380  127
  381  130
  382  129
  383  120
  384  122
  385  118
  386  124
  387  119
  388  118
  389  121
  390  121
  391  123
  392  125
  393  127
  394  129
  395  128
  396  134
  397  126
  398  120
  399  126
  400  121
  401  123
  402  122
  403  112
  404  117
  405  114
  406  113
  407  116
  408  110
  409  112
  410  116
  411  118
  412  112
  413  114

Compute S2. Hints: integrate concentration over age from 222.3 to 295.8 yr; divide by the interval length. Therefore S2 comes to 172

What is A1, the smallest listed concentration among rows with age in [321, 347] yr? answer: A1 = 160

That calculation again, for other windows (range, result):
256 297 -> 134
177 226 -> 174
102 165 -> 200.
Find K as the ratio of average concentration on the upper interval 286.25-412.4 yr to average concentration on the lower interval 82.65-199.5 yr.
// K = 0.6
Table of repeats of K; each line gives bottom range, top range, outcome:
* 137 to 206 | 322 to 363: 0.77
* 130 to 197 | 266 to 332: 0.74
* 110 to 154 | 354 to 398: 0.60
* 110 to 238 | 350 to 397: 0.65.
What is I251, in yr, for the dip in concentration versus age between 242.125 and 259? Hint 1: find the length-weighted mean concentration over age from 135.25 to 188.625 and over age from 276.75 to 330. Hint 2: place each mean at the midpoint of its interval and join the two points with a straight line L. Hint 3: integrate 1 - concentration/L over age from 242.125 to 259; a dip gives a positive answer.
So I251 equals -0.91 yr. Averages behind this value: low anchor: 217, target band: 189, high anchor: 157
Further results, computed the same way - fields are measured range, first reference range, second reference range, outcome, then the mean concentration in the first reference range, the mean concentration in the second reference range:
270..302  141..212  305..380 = 5.35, 208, 158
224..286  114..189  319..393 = 2.53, 218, 149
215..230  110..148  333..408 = 0.24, 218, 139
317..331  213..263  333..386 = -1.06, 187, 146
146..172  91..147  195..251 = -0.85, 230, 186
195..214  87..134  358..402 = 1.86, 238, 129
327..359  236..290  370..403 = -4.88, 171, 127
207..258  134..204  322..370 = 1.24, 211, 158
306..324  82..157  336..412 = -1.40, 234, 136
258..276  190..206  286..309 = -0.86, 187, 150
